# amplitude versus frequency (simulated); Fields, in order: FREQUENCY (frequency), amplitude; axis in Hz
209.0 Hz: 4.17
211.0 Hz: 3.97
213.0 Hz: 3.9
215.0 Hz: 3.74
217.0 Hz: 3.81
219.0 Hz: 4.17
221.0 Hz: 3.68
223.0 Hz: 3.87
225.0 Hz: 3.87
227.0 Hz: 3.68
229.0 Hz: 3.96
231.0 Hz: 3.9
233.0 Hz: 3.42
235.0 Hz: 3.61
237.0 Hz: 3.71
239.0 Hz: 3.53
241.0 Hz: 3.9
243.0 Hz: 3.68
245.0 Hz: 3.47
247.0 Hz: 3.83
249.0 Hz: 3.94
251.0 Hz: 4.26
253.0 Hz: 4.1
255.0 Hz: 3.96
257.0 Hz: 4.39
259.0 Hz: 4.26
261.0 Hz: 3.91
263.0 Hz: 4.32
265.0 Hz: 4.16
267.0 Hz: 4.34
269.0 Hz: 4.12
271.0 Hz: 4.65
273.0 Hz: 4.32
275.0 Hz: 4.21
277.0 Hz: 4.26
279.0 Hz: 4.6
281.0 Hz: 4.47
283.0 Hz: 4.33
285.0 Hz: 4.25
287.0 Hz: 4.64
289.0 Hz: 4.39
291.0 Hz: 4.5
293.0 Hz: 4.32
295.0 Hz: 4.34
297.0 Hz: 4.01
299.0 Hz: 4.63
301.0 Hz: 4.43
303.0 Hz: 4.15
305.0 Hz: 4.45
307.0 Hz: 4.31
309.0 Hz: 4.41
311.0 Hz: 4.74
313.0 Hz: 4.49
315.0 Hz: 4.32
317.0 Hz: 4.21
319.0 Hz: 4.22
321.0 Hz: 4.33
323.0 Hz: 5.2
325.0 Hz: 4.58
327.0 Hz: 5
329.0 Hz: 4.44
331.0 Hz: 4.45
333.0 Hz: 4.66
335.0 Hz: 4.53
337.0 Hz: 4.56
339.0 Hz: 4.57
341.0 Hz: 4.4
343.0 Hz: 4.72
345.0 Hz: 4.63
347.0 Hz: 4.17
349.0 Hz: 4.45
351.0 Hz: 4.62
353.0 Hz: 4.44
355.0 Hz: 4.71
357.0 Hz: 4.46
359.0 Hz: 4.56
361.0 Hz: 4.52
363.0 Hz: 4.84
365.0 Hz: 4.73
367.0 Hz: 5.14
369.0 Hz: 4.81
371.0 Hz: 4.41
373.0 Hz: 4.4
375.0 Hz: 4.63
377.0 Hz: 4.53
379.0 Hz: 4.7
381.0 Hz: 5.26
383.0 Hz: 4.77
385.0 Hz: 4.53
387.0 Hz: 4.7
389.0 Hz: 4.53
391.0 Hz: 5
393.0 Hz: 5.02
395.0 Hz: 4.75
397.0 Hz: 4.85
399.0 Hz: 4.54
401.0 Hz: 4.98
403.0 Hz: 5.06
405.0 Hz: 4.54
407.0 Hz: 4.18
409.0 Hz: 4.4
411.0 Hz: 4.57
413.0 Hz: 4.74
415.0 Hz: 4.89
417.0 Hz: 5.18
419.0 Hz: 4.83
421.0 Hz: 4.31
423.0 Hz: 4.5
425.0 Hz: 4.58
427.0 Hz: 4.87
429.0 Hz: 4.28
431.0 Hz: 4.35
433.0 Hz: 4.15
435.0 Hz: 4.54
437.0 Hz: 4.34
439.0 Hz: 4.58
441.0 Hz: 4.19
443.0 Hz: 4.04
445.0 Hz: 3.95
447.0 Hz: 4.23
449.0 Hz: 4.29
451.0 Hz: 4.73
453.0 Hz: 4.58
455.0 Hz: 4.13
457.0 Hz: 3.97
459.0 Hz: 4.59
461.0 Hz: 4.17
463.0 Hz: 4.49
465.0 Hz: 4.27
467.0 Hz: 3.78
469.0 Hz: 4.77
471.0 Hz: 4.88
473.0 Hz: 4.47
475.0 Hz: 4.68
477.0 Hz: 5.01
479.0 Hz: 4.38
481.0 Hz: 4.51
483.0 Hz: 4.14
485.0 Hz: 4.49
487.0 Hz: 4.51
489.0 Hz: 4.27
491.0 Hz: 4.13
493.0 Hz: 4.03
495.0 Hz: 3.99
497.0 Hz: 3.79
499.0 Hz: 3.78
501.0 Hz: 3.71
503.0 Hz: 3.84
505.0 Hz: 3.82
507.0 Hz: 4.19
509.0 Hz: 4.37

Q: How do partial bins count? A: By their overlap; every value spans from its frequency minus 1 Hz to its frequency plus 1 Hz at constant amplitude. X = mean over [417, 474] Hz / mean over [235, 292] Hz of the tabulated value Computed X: 1.06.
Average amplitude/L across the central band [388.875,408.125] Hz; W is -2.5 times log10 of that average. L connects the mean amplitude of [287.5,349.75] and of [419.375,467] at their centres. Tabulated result -0.09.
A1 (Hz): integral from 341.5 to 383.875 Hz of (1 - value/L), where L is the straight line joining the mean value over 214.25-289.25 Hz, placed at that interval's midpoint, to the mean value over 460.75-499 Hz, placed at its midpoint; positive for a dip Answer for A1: -4.6 Hz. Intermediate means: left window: 4.04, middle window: 4.64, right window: 4.34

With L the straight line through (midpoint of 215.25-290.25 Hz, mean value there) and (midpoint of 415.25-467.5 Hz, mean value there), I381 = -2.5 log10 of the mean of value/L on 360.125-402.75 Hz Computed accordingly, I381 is -0.11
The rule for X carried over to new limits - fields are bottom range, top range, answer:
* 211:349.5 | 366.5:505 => 1.06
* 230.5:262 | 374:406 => 1.23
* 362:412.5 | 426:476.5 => 0.93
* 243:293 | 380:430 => 1.12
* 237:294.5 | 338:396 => 1.11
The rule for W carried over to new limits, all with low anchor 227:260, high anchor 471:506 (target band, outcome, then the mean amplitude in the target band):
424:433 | -0.086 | 4.48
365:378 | -0.151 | 4.66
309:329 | -0.147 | 4.55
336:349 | -0.126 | 4.5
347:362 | -0.123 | 4.51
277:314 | -0.122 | 4.41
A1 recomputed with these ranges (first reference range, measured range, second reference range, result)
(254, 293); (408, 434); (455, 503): -1.8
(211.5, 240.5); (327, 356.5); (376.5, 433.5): -1.2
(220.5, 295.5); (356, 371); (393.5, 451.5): -1.1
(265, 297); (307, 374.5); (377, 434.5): -0.7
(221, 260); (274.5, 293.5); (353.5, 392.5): -1.3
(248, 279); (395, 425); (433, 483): -2.3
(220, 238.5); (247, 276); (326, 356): -1.6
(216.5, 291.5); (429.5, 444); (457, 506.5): -0.3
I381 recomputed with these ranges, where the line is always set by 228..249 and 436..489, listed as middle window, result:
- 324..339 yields -0.15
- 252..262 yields -0.10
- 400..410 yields -0.10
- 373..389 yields -0.14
